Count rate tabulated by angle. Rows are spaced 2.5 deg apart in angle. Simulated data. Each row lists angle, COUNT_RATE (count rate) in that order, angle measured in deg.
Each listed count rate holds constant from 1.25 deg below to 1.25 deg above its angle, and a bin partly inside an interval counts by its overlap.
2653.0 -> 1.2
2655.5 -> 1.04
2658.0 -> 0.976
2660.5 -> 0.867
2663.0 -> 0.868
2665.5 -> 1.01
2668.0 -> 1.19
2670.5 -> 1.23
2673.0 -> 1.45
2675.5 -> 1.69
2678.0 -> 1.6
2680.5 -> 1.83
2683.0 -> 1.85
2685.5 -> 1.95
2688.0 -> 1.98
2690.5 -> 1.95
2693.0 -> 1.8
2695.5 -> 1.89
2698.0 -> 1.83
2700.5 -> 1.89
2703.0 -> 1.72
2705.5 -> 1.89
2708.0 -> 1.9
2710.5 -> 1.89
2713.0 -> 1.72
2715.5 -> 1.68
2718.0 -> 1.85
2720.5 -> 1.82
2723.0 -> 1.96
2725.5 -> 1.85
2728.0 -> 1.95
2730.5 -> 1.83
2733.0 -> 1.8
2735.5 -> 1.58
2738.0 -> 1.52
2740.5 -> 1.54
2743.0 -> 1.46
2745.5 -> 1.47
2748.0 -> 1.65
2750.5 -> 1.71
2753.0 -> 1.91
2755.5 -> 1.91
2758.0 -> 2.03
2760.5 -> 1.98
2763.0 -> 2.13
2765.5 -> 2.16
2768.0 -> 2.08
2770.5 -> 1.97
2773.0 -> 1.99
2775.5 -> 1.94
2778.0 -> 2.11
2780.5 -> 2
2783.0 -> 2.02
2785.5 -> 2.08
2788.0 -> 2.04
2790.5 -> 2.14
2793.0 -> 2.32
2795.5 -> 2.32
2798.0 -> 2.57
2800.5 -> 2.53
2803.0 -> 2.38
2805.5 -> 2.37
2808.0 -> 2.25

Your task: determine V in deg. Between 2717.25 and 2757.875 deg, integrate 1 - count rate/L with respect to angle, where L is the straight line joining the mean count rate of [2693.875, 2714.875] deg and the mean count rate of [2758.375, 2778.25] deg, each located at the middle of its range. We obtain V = 4.1 deg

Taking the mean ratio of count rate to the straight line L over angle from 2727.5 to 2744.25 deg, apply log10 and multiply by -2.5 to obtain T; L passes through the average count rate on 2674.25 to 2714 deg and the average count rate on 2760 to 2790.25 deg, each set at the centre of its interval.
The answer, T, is 0.17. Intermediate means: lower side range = 1.84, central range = 1.66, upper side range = 2.05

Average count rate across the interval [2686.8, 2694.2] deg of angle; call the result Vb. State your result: 1.91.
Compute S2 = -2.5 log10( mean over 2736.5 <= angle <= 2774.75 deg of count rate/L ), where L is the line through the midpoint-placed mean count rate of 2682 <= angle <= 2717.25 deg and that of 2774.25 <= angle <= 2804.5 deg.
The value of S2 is 0.14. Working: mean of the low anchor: 1.85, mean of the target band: 1.83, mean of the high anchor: 2.21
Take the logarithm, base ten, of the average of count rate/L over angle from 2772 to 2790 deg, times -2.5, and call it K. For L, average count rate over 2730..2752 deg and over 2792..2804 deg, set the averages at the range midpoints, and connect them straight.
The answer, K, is 0.079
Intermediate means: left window 1.61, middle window 2.03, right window 2.43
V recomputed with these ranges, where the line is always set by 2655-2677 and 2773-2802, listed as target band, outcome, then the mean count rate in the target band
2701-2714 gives -2.8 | 1.83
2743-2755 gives 1.2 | 1.68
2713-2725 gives -1.6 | 1.82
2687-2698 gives -4.1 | 1.89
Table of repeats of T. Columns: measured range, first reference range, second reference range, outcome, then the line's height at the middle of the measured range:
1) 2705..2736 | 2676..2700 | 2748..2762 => 0.02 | 1.87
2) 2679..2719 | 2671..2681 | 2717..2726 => -0.07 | 1.74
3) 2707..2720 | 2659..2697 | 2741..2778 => -0.07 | 1.69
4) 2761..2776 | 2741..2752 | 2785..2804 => -0.08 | 1.91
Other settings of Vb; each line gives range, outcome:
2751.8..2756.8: 1.91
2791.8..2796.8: 2.32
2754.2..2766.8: 2.04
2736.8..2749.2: 1.53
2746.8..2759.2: 1.84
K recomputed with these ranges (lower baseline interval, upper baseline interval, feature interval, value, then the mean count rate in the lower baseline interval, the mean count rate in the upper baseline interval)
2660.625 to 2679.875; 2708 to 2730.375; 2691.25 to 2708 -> -0.14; 1.28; 1.84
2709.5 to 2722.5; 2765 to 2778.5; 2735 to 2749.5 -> 0.23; 1.8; 2.03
